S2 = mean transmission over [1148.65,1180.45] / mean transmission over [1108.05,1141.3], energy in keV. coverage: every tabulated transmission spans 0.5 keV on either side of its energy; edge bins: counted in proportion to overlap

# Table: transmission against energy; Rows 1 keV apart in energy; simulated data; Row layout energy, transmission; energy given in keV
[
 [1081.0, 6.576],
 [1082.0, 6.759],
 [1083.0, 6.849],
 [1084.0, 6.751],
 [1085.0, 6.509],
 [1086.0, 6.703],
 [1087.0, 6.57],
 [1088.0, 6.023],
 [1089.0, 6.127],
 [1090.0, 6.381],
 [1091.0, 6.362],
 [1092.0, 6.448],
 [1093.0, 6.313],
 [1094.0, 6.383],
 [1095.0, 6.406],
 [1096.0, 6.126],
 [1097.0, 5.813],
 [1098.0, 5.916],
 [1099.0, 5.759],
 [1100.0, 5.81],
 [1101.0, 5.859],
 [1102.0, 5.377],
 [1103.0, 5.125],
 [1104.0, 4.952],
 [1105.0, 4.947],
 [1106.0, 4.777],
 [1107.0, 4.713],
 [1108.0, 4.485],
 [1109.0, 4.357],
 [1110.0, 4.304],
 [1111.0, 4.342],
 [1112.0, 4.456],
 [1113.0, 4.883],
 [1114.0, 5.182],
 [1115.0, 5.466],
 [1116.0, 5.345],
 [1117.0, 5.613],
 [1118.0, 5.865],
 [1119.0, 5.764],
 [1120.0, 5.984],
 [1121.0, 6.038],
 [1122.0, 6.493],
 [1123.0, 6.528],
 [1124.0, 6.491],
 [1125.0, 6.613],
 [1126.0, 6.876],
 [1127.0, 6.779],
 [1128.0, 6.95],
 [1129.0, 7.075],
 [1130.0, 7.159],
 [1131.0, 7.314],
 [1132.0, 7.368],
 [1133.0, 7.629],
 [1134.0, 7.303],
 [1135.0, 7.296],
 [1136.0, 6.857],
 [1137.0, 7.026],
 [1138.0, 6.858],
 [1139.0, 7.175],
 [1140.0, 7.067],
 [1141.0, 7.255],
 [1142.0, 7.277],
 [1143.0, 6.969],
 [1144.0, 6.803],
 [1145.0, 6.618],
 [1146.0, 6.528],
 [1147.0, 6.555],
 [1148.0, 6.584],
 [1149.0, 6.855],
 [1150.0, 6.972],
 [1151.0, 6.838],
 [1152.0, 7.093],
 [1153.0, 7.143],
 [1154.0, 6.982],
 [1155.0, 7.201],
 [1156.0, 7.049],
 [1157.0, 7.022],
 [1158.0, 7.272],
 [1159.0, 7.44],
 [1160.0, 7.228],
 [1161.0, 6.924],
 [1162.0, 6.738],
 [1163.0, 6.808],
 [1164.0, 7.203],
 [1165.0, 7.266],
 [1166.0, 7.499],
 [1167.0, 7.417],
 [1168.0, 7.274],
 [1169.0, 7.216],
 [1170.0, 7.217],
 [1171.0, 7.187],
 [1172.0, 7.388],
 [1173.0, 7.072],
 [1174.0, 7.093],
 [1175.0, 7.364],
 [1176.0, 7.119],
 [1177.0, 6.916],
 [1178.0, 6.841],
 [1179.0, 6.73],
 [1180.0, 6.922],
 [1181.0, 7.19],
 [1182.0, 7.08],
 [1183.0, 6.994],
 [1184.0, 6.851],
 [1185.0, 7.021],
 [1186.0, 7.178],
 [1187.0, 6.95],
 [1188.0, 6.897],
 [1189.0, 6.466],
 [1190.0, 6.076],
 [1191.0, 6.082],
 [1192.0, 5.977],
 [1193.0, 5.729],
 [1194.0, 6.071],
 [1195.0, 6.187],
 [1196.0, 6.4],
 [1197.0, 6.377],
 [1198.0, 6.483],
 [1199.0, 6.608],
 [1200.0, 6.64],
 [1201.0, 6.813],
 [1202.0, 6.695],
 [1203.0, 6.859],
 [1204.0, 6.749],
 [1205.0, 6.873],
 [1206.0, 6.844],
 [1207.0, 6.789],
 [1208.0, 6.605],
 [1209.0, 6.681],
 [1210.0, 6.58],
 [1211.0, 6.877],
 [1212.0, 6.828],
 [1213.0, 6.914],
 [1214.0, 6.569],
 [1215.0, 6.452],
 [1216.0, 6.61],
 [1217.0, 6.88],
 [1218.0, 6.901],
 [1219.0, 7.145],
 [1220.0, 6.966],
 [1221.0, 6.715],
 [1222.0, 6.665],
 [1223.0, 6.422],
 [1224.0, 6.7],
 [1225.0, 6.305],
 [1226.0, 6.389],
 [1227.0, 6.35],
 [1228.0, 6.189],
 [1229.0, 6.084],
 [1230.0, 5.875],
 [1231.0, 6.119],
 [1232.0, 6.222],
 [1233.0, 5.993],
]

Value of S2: 1.13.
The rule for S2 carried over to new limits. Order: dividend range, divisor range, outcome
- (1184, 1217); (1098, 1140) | 1.10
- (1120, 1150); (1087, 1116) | 1.26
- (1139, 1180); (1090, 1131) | 1.22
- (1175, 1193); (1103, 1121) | 1.34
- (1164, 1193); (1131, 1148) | 0.99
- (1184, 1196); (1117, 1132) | 0.98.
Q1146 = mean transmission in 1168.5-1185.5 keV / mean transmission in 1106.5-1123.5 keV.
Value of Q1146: 1.34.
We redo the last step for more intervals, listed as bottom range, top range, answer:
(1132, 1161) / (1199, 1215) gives 0.96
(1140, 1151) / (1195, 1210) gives 0.97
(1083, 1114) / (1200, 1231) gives 1.18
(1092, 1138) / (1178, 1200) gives 1.10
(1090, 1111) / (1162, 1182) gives 1.30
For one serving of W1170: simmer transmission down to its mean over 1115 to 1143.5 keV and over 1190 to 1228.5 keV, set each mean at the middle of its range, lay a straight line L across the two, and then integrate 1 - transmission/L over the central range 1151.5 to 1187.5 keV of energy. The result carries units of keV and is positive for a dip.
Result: -2.5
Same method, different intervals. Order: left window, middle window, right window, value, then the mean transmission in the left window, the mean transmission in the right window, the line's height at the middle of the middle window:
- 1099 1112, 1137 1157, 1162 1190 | -2.47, 4.94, 7.06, 6.18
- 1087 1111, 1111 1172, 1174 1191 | -4.75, 5.59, 6.89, 6.25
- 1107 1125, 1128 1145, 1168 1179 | -3.16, 5.4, 7.13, 6.02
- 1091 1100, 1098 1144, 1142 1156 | 2.98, 6.14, 6.88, 6.49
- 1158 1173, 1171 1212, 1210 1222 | 1.50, 7.2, 6.79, 6.99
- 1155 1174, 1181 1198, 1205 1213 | 1.00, 7.18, 6.76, 6.94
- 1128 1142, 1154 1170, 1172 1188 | -0.17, 7.18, 7.03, 7.09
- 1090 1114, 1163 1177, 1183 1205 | -2.19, 5.4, 6.55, 6.25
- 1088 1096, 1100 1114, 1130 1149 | 3.58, 6.31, 7.03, 6.54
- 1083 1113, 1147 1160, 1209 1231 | -2.02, 5.67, 6.58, 6.08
